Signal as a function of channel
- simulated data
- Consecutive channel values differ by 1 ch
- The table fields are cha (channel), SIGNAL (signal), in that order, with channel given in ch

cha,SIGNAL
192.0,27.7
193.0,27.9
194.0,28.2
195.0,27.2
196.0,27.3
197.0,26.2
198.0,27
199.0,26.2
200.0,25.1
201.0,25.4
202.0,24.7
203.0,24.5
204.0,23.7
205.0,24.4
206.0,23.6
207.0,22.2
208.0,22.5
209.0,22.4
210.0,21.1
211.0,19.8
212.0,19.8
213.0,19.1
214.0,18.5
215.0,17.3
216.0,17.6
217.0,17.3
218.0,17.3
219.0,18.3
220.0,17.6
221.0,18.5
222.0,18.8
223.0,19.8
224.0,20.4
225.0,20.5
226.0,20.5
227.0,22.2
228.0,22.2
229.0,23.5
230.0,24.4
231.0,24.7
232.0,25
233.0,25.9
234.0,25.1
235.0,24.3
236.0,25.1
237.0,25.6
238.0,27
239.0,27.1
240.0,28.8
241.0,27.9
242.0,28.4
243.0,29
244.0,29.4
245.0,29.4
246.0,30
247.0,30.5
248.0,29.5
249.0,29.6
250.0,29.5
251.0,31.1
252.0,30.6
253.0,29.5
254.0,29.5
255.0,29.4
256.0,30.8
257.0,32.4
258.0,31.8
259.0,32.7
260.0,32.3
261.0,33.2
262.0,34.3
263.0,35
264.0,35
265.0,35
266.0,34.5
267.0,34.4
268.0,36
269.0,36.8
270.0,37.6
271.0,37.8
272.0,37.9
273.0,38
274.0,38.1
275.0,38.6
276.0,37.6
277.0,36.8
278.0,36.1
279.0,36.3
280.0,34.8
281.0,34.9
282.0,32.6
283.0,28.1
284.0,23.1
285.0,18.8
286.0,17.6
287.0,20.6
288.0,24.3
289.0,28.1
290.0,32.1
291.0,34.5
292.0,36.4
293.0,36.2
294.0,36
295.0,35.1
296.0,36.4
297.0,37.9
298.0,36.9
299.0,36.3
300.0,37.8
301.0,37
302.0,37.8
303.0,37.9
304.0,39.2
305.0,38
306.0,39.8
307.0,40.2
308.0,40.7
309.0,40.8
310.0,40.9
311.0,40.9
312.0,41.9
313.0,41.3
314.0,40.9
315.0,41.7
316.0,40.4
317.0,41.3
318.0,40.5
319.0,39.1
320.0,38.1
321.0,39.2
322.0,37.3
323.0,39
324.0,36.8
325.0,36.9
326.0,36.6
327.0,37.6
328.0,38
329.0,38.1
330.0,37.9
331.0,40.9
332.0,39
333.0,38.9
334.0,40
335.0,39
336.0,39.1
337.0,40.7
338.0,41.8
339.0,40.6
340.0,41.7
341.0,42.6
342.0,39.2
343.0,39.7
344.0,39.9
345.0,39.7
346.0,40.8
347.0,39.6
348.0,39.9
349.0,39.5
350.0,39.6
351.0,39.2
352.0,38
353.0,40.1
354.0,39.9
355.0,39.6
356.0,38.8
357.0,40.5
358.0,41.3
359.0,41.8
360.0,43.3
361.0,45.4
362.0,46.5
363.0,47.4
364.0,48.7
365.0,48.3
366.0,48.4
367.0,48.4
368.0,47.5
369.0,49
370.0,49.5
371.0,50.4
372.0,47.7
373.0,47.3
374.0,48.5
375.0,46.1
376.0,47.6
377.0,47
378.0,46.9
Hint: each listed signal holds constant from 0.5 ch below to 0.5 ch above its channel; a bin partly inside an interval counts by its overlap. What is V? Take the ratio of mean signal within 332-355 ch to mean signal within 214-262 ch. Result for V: 1.55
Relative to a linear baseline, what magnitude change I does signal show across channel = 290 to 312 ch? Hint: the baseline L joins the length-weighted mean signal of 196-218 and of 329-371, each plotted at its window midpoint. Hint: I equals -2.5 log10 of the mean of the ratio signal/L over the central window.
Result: -0.08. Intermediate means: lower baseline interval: 22.3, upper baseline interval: 42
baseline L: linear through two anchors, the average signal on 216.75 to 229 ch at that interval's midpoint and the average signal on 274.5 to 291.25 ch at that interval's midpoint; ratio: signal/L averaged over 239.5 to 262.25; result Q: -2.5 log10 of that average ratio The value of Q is -0.23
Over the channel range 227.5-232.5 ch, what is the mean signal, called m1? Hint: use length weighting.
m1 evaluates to 24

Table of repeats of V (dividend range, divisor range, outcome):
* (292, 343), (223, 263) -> 1.41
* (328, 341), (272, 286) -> 1.21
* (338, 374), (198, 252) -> 1.81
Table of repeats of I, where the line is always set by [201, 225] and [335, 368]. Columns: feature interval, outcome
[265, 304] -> -0.08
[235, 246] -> -0.12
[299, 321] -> -0.12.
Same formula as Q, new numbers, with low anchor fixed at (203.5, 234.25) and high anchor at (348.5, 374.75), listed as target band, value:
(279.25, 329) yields -0.02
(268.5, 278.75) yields -0.24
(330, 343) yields 0.00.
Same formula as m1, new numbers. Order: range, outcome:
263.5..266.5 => 34.8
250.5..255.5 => 30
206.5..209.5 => 22.4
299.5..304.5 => 37.9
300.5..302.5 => 37.4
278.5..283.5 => 33.3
